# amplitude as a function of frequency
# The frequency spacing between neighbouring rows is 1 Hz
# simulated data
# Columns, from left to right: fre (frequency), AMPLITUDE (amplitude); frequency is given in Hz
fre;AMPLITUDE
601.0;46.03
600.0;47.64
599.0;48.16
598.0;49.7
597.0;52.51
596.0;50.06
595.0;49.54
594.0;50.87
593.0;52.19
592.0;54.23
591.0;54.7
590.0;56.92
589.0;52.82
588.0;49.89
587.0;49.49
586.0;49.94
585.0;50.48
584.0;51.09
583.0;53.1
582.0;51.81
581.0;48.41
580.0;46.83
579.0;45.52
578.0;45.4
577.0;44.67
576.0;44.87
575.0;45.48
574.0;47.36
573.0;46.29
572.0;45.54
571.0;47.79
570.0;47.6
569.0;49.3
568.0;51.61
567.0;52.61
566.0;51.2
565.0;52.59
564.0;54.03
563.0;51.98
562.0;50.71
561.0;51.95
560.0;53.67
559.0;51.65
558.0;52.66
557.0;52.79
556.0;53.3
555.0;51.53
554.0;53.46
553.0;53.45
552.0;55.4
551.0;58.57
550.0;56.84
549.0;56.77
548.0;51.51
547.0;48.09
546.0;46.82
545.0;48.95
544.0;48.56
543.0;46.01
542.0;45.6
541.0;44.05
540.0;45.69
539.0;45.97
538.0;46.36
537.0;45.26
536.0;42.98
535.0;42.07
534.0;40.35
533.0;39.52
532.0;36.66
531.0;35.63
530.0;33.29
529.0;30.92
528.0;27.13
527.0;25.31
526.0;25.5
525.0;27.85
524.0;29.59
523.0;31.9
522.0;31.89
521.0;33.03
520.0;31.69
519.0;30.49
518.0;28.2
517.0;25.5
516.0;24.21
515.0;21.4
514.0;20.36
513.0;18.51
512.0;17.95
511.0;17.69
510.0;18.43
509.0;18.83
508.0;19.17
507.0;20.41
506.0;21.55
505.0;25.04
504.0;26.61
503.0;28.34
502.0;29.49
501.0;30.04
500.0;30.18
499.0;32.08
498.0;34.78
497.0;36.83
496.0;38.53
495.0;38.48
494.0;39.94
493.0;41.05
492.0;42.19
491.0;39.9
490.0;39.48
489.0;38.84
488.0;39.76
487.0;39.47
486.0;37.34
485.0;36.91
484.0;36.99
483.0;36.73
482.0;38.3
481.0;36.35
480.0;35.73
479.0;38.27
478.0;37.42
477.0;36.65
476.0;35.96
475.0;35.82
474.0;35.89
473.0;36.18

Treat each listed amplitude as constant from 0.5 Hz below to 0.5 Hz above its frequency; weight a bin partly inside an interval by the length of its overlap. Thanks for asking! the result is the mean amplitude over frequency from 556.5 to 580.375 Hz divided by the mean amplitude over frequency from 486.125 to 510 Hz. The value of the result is 1.52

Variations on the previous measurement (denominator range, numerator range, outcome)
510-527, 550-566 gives 2.07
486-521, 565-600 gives 1.67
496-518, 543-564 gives 2.09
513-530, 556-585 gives 1.79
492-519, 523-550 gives 1.49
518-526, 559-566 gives 1.72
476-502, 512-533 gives 0.77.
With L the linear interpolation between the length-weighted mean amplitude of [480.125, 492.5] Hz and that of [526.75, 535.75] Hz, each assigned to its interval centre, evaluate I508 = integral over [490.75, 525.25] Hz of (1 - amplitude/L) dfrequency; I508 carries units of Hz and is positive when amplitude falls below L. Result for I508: 7.8 Hz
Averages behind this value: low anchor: 38.4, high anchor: 35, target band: 28.6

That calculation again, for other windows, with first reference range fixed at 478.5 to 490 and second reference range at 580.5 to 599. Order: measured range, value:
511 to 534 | 7.7 Hz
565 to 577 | 0.2 Hz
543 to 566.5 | -2.7 Hz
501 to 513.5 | 5.7 Hz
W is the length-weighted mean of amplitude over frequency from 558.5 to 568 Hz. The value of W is 52.2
